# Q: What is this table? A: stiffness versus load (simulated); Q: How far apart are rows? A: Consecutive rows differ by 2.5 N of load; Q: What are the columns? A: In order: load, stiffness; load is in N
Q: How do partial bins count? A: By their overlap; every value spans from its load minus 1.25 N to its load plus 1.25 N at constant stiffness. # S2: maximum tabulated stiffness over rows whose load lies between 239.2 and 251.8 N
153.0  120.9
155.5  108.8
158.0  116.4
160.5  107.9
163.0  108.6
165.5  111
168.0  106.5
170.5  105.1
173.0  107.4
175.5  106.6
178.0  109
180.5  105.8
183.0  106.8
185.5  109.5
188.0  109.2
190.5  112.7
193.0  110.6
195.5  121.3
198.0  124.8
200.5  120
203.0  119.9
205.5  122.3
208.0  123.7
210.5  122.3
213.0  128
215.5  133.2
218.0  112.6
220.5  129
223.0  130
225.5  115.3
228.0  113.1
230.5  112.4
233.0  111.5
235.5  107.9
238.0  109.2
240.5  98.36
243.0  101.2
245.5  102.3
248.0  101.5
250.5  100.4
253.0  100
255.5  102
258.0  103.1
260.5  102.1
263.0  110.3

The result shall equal 102.3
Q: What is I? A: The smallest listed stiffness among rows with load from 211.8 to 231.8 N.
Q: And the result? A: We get 112.4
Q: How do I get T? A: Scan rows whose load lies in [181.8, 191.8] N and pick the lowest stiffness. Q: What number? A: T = 106.8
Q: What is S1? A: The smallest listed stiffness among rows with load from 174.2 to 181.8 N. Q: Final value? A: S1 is 105.8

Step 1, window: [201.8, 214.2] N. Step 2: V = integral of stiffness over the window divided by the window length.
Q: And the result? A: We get 123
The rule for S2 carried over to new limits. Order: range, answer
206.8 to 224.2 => 133.2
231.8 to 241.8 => 111.5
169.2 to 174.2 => 107.4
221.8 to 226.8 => 130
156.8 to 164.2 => 116.4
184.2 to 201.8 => 124.8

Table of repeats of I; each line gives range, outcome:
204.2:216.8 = 122.3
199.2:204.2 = 119.9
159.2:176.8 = 105.1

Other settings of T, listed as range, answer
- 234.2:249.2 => 98.36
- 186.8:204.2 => 109.2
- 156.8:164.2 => 107.9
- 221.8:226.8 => 115.3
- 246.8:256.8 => 100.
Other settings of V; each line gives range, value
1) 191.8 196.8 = 116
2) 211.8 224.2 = 127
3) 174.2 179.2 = 108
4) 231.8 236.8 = 110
